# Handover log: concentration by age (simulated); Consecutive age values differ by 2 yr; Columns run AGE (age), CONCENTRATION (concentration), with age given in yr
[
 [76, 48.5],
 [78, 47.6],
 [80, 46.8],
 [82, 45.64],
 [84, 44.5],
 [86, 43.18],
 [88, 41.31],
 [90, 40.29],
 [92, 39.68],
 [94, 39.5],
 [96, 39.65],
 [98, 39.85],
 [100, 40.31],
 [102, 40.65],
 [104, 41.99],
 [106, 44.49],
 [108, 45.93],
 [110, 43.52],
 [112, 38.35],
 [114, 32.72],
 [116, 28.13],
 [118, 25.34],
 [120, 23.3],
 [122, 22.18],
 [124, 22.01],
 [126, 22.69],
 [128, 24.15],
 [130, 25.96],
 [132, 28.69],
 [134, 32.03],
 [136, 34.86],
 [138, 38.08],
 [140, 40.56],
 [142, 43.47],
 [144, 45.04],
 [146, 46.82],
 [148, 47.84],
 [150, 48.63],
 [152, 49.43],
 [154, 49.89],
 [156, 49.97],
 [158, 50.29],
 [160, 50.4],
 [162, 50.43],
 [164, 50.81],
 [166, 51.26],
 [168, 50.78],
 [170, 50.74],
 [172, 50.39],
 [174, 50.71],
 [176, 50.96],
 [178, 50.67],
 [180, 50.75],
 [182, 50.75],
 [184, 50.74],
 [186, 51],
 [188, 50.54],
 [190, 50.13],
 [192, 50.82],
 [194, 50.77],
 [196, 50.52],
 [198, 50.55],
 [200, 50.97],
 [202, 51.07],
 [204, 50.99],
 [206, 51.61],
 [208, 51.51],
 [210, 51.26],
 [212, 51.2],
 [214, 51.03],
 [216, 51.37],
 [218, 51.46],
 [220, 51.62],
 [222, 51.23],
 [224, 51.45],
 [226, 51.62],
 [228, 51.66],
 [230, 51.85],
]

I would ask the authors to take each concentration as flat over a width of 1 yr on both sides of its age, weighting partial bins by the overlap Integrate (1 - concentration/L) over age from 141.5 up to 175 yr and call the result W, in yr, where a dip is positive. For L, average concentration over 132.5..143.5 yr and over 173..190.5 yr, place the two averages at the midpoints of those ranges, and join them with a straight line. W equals -4.4 yr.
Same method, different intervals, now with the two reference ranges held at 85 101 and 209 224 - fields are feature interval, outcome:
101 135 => 8.5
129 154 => 2.4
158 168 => -0.9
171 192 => -1.1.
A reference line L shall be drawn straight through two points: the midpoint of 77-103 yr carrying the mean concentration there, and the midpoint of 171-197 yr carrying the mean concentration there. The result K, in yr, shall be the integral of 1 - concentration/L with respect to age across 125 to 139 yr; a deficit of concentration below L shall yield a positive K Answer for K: 5.0 yr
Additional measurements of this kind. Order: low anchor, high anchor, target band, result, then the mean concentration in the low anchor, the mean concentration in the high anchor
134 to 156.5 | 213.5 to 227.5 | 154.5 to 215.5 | -3.5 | 44.3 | 51.4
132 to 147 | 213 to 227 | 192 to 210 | -0.9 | 39.4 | 51.4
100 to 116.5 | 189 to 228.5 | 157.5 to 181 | -2.0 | 39.9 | 51.1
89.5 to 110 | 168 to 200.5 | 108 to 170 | 9.2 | 41.4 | 50.7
